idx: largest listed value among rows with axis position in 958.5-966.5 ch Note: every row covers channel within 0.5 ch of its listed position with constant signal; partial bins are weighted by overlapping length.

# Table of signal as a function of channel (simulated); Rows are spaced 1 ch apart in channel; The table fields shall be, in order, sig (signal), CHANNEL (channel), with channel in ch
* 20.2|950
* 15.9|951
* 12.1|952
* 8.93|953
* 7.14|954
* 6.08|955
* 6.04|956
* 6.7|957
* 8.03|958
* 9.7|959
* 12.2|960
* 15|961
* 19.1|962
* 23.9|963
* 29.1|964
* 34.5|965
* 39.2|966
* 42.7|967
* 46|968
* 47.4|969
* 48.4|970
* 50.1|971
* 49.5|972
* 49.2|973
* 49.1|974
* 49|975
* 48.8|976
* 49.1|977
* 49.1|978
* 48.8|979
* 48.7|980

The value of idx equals 39.2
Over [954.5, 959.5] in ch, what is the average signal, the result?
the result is 7.31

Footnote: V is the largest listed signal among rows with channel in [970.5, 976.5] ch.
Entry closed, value 50.1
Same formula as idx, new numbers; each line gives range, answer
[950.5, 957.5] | 15.9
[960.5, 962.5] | 19.1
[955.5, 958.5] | 8.03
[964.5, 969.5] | 47.4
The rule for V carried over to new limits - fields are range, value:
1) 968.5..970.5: 48.4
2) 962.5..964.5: 29.1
